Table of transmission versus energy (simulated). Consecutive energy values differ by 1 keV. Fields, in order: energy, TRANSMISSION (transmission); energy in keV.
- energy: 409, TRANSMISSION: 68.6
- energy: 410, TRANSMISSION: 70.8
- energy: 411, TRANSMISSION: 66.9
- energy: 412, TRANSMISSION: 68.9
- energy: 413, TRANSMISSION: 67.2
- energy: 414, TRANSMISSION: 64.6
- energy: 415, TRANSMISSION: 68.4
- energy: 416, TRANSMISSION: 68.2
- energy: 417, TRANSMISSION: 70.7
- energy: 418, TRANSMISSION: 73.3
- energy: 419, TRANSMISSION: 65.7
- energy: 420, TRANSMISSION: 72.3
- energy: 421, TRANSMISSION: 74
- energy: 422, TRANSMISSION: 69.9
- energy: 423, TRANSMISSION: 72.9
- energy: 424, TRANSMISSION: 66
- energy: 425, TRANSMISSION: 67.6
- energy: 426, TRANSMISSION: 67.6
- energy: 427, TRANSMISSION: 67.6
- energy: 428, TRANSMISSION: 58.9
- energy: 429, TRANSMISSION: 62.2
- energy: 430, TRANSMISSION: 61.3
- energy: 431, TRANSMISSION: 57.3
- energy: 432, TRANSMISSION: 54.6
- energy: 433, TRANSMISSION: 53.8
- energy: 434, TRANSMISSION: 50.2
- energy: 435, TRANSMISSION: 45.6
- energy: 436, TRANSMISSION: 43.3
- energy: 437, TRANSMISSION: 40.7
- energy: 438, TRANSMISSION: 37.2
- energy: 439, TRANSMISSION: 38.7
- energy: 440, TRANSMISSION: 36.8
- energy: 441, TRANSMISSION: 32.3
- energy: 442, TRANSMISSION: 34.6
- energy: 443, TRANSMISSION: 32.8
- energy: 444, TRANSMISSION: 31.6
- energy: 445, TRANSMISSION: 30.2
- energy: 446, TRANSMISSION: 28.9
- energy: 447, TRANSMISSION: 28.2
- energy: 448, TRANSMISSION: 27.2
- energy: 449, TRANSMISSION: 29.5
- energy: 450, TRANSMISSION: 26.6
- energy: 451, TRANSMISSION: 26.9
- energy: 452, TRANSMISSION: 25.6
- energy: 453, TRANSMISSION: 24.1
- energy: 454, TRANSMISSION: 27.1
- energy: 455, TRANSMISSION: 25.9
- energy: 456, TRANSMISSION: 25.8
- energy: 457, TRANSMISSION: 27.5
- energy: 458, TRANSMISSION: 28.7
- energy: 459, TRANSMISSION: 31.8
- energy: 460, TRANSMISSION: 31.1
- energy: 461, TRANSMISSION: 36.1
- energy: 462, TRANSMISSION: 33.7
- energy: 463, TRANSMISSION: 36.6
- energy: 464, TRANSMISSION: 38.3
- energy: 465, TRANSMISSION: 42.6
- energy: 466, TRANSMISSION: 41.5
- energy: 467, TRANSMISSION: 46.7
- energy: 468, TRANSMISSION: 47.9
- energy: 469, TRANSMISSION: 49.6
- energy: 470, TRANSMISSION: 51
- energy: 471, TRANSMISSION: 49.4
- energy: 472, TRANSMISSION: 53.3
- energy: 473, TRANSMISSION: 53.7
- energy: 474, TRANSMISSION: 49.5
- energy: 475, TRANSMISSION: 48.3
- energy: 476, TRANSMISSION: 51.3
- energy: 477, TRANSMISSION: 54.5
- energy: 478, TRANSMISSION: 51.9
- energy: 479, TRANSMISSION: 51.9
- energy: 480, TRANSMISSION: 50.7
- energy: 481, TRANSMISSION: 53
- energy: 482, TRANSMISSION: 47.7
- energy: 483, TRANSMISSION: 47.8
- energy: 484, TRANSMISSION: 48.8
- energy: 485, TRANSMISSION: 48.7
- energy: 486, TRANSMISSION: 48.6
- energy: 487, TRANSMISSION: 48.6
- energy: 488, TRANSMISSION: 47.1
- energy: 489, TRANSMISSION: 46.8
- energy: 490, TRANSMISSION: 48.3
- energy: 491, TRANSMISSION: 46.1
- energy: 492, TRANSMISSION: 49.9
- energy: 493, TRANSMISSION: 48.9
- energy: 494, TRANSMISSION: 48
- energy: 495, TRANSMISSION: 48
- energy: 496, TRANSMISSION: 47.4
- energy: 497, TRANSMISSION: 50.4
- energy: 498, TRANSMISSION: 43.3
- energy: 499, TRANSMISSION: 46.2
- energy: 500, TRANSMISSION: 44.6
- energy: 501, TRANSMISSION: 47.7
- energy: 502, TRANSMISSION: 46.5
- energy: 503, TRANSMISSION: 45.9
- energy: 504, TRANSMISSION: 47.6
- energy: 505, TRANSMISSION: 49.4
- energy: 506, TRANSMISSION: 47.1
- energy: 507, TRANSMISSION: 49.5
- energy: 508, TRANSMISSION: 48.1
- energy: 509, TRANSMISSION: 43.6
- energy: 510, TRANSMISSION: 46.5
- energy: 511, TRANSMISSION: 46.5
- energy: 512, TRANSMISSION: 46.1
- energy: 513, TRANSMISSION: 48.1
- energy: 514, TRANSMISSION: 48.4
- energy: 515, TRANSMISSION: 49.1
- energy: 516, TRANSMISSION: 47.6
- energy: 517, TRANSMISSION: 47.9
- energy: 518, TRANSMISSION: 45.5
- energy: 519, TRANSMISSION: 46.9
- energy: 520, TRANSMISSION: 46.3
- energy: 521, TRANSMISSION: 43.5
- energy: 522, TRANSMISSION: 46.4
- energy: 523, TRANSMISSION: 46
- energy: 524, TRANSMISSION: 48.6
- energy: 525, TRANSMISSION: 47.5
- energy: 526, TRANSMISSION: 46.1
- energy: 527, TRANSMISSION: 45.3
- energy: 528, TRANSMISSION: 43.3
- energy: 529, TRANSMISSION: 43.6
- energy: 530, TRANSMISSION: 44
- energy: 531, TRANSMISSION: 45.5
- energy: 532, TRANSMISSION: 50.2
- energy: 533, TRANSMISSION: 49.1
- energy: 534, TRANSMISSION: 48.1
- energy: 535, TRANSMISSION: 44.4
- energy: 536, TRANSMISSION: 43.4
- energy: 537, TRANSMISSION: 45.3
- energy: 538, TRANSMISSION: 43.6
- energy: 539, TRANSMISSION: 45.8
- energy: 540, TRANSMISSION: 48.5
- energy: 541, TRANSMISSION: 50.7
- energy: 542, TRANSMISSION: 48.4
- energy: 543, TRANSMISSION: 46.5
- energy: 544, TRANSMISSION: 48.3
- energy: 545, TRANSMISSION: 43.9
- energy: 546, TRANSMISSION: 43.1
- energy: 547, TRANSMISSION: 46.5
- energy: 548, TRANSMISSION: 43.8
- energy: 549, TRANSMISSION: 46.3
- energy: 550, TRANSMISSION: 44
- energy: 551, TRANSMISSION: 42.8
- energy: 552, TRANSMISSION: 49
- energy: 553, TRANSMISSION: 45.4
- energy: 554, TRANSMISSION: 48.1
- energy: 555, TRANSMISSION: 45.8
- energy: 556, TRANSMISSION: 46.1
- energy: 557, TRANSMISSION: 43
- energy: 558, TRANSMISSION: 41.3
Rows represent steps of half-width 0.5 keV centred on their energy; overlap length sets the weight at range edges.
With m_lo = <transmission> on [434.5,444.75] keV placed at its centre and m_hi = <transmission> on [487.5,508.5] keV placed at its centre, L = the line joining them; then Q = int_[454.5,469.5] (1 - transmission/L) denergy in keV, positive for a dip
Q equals 1.8 keV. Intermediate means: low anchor 37.2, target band 36.3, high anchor 47.5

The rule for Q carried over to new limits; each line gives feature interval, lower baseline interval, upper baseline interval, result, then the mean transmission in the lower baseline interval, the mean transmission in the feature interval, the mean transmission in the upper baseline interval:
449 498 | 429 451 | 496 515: 0.7 keV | 39.4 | 42.9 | 47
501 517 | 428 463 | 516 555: -1.5 keV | 36.4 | 47.4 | 46.1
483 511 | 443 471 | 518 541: -4.9 keV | 33.6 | 47.5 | 46.1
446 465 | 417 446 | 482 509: 7.9 keV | 53.4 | 29.8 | 47.6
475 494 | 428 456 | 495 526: -2.6 keV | 37.7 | 49.4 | 46.9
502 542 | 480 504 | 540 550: 0.3 keV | 47.8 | 46.7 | 46.4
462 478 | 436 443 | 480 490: -0.9 keV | 36.9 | 47.3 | 48.7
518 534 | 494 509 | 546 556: 0.1 keV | 47.2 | 46.2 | 45.6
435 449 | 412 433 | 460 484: 5.8 keV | 66.3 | 34.3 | 47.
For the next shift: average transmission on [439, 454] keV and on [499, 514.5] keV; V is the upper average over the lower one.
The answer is 1.57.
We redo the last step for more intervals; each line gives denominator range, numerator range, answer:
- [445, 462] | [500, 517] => 1.66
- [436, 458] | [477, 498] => 1.60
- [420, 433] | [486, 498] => 0.74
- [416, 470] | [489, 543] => 1.05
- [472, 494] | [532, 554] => 0.93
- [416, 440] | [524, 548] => 0.78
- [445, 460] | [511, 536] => 1.68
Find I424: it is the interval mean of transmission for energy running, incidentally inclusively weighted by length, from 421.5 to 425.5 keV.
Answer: 69.1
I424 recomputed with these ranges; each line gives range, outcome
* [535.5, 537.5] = 44.3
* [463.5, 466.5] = 40.8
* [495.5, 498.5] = 47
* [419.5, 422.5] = 72.1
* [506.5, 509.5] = 47.1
